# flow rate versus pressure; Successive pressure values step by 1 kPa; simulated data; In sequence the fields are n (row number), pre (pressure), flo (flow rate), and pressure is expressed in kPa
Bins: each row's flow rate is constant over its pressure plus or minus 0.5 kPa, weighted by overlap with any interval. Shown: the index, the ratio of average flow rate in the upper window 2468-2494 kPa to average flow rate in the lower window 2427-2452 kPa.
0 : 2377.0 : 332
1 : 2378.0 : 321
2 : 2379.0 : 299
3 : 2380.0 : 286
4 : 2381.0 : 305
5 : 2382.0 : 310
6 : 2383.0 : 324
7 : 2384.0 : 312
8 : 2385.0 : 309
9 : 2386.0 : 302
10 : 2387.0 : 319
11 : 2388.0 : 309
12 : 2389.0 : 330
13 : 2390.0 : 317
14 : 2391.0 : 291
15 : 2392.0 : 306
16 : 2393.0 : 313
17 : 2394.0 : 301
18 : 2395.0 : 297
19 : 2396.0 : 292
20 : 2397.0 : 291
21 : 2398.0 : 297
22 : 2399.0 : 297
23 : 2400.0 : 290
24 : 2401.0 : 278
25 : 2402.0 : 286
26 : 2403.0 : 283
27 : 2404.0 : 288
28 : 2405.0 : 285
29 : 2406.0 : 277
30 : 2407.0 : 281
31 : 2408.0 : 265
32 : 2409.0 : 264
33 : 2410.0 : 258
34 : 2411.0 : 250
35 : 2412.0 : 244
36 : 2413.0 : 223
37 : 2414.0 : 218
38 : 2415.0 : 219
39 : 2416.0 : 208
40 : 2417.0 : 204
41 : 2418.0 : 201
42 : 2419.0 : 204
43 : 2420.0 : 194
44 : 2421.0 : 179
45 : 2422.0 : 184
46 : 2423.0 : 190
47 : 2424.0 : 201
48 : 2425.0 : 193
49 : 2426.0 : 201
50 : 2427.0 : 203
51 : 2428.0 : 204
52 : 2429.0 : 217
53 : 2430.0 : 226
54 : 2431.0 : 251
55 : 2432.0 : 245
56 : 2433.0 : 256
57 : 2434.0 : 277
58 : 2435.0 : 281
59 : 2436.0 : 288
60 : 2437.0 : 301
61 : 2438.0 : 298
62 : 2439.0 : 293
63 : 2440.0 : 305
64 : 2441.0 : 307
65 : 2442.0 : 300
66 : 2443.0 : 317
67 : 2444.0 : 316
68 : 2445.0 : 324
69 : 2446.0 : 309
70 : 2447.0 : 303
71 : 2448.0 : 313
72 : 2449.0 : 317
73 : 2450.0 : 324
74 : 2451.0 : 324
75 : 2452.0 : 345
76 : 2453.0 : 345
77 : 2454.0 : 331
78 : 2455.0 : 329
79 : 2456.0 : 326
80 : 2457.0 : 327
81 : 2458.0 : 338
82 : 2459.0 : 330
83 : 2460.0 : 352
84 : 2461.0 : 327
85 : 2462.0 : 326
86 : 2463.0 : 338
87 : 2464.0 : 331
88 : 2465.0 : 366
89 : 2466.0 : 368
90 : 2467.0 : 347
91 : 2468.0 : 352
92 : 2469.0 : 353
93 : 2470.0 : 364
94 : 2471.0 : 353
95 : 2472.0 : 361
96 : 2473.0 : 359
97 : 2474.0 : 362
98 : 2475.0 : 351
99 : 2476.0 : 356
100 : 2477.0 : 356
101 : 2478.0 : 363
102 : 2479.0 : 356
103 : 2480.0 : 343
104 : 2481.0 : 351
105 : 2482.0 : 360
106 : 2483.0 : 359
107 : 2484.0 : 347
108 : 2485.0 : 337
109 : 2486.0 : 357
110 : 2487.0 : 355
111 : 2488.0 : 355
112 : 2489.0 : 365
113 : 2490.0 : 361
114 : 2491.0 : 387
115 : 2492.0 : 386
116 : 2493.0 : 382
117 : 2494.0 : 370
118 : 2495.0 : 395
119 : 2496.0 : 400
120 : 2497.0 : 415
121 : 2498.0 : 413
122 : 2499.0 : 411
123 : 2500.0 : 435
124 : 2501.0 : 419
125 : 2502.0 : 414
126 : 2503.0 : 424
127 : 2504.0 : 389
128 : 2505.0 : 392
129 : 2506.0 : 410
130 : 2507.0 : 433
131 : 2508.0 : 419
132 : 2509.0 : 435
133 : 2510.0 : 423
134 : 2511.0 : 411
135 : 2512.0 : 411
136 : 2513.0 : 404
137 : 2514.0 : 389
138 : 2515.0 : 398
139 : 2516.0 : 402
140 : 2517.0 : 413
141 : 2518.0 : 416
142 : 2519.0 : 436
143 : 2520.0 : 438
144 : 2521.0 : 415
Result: 1.3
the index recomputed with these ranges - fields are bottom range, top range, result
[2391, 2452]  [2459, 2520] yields 1.43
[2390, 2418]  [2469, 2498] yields 1.35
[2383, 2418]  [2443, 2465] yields 1.18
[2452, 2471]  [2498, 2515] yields 1.21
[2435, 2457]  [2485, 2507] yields 1.25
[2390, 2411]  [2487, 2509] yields 1.39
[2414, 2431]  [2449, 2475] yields 1.68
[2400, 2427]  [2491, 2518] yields 1.74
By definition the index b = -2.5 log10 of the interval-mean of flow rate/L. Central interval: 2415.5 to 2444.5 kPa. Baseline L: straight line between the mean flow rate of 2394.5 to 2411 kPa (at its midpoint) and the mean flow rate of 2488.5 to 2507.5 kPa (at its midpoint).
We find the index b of 0.29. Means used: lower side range 282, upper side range 400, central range 243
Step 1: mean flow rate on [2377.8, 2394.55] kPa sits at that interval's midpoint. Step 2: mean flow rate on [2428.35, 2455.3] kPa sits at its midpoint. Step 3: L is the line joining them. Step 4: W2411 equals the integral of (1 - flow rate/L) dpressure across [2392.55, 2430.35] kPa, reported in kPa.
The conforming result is 7.3 kPa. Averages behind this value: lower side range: 309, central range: 245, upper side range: 297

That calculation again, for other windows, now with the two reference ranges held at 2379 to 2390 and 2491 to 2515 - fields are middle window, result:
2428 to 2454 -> 4.58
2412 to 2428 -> 6.43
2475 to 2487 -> 1.11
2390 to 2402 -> 0.88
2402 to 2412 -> 1.74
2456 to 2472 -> 1.31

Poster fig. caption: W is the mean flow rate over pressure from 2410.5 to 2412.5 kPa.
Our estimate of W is 247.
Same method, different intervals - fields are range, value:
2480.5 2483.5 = 357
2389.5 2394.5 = 306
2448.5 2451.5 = 322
